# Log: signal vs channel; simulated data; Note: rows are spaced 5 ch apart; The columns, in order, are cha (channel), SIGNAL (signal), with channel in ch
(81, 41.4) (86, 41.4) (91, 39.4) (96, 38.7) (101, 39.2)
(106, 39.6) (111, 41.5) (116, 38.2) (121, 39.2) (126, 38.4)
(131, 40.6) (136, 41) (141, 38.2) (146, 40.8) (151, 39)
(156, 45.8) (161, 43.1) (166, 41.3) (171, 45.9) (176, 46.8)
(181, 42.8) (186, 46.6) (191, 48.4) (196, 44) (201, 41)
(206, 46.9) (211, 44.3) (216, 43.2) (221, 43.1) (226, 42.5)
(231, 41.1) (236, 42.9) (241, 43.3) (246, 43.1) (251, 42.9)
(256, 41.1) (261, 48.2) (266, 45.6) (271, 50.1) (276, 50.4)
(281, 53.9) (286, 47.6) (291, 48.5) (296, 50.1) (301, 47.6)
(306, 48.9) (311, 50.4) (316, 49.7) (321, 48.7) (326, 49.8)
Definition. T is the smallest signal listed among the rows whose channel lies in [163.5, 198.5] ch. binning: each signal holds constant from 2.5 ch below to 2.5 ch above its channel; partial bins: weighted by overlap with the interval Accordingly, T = 41.3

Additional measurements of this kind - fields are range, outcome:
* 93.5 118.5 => 38.2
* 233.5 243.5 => 42.9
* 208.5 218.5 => 43.2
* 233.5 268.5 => 41.1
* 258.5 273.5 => 45.6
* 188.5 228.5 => 41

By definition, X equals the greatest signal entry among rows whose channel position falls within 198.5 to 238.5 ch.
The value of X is 46.9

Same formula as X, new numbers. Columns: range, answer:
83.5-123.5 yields 41.5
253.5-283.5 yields 53.9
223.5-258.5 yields 43.3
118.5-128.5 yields 39.2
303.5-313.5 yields 50.4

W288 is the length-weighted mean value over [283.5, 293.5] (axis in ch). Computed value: 48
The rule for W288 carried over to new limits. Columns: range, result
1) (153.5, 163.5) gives 44.5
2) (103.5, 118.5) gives 39.8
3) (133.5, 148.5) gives 40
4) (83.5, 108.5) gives 39.7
